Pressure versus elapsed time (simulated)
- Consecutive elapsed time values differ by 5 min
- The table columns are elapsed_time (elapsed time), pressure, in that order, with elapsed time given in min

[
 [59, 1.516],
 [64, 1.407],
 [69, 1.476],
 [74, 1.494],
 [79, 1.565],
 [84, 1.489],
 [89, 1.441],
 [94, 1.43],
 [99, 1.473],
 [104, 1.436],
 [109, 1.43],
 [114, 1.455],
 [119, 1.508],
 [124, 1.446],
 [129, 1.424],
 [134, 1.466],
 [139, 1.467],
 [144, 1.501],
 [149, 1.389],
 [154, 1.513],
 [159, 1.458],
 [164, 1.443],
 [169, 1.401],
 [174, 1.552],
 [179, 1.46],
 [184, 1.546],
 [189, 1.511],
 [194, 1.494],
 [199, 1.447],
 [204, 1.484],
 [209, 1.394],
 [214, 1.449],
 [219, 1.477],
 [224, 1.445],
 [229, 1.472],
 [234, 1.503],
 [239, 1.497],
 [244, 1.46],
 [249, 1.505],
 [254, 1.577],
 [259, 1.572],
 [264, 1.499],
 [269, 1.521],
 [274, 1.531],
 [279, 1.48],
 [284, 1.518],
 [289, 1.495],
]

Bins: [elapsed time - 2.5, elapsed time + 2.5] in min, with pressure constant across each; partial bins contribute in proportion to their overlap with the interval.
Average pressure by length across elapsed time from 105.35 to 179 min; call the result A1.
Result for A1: 1.46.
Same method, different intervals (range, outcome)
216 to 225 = 1.46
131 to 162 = 1.46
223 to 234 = 1.47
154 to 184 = 1.47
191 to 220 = 1.46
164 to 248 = 1.47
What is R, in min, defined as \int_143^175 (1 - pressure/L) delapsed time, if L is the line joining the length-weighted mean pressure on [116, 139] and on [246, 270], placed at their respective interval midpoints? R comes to 0.42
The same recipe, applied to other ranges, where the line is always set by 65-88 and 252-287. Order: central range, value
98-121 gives 0.6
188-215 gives 1.0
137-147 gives 0.2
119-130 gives 0.4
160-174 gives 0.6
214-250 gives 1.0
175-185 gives 0.1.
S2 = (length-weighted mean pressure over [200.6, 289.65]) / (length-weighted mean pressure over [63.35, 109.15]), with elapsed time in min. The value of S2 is 1.02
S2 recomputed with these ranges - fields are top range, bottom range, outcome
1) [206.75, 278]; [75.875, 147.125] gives 1.02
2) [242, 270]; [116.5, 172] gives 1.05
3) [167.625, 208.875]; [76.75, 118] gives 1.01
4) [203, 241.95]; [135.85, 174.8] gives 1.00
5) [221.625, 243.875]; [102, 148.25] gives 1.01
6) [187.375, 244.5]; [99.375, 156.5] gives 1.01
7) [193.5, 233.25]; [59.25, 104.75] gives 0.99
